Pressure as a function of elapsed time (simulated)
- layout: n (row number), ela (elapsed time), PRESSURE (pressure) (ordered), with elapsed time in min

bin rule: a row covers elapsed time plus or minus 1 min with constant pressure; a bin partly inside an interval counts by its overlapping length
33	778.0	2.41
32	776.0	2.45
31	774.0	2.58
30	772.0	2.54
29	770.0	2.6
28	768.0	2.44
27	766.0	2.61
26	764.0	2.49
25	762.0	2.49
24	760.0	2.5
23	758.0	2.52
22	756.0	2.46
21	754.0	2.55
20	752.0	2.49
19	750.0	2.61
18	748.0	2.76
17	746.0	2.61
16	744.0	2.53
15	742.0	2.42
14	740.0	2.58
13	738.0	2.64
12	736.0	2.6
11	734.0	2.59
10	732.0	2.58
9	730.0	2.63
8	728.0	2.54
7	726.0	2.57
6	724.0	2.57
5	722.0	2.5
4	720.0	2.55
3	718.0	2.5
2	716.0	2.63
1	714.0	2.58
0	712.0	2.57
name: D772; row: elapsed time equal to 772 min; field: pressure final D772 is 2.54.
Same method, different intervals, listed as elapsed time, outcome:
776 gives 2.45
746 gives 2.61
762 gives 2.49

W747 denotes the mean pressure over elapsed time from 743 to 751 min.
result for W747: 2.63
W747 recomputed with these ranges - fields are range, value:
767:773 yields 2.53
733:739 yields 2.61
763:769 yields 2.51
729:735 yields 2.6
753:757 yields 2.5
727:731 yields 2.58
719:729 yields 2.55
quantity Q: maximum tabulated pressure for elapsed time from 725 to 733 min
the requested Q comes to 2.63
